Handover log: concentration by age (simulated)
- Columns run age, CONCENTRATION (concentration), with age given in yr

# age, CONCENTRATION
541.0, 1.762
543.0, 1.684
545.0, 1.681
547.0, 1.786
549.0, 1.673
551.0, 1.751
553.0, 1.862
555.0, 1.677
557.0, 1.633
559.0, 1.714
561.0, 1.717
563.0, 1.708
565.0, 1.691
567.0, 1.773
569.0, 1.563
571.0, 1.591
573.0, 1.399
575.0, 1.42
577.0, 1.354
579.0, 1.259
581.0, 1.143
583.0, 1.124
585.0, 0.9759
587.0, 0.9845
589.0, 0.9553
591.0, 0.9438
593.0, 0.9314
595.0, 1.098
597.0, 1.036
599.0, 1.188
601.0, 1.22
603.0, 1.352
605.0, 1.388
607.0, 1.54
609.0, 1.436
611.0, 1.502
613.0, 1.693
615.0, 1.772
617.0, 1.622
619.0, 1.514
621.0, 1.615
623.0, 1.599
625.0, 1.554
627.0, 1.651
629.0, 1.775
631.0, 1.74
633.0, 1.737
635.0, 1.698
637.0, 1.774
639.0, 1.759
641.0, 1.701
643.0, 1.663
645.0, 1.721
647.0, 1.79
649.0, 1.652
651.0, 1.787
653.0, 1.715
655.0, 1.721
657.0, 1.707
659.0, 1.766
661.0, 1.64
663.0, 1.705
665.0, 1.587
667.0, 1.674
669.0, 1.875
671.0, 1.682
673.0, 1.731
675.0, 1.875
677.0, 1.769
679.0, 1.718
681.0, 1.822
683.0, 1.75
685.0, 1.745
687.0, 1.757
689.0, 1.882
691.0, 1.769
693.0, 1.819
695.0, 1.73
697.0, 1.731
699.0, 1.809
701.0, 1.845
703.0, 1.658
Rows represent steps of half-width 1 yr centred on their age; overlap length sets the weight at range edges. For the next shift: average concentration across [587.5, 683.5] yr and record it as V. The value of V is 1.58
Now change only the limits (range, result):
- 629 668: 1.71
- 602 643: 1.62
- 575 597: 1.09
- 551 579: 1.61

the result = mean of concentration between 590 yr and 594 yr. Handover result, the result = 0.938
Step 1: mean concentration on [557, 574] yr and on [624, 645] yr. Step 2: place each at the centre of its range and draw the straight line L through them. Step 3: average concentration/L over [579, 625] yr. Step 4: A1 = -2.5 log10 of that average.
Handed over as 0.27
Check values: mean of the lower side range 1.64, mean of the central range 1.31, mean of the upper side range 1.71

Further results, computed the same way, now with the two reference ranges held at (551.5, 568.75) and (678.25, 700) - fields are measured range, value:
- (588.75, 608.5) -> 0.418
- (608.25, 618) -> 0.085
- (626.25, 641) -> 0.011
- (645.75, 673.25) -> 0.029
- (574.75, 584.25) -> 0.358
